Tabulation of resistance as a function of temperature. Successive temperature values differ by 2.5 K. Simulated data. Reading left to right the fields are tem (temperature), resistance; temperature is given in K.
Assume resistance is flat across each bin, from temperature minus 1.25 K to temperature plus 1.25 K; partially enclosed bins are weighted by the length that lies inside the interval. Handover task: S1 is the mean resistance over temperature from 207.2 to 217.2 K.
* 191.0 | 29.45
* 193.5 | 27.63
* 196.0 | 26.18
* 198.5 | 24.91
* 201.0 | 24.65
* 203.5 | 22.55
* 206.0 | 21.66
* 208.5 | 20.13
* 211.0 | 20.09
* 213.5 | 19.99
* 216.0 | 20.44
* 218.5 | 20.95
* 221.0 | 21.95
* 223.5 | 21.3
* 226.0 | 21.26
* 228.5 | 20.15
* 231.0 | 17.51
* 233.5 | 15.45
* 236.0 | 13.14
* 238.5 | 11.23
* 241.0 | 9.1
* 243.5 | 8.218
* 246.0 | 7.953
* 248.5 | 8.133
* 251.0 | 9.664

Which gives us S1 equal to 20.2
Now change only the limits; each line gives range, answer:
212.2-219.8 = 20.5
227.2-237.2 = 16.6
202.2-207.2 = 22.1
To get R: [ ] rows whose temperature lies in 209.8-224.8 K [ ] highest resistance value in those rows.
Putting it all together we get 21.95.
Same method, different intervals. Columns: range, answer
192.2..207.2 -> 27.63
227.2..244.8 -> 20.15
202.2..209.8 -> 22.55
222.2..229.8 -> 21.3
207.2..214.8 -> 20.13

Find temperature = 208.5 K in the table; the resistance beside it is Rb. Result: 20.13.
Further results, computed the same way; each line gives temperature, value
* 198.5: 24.91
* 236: 13.14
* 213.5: 19.99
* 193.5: 27.63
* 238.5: 11.23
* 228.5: 20.15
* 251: 9.664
